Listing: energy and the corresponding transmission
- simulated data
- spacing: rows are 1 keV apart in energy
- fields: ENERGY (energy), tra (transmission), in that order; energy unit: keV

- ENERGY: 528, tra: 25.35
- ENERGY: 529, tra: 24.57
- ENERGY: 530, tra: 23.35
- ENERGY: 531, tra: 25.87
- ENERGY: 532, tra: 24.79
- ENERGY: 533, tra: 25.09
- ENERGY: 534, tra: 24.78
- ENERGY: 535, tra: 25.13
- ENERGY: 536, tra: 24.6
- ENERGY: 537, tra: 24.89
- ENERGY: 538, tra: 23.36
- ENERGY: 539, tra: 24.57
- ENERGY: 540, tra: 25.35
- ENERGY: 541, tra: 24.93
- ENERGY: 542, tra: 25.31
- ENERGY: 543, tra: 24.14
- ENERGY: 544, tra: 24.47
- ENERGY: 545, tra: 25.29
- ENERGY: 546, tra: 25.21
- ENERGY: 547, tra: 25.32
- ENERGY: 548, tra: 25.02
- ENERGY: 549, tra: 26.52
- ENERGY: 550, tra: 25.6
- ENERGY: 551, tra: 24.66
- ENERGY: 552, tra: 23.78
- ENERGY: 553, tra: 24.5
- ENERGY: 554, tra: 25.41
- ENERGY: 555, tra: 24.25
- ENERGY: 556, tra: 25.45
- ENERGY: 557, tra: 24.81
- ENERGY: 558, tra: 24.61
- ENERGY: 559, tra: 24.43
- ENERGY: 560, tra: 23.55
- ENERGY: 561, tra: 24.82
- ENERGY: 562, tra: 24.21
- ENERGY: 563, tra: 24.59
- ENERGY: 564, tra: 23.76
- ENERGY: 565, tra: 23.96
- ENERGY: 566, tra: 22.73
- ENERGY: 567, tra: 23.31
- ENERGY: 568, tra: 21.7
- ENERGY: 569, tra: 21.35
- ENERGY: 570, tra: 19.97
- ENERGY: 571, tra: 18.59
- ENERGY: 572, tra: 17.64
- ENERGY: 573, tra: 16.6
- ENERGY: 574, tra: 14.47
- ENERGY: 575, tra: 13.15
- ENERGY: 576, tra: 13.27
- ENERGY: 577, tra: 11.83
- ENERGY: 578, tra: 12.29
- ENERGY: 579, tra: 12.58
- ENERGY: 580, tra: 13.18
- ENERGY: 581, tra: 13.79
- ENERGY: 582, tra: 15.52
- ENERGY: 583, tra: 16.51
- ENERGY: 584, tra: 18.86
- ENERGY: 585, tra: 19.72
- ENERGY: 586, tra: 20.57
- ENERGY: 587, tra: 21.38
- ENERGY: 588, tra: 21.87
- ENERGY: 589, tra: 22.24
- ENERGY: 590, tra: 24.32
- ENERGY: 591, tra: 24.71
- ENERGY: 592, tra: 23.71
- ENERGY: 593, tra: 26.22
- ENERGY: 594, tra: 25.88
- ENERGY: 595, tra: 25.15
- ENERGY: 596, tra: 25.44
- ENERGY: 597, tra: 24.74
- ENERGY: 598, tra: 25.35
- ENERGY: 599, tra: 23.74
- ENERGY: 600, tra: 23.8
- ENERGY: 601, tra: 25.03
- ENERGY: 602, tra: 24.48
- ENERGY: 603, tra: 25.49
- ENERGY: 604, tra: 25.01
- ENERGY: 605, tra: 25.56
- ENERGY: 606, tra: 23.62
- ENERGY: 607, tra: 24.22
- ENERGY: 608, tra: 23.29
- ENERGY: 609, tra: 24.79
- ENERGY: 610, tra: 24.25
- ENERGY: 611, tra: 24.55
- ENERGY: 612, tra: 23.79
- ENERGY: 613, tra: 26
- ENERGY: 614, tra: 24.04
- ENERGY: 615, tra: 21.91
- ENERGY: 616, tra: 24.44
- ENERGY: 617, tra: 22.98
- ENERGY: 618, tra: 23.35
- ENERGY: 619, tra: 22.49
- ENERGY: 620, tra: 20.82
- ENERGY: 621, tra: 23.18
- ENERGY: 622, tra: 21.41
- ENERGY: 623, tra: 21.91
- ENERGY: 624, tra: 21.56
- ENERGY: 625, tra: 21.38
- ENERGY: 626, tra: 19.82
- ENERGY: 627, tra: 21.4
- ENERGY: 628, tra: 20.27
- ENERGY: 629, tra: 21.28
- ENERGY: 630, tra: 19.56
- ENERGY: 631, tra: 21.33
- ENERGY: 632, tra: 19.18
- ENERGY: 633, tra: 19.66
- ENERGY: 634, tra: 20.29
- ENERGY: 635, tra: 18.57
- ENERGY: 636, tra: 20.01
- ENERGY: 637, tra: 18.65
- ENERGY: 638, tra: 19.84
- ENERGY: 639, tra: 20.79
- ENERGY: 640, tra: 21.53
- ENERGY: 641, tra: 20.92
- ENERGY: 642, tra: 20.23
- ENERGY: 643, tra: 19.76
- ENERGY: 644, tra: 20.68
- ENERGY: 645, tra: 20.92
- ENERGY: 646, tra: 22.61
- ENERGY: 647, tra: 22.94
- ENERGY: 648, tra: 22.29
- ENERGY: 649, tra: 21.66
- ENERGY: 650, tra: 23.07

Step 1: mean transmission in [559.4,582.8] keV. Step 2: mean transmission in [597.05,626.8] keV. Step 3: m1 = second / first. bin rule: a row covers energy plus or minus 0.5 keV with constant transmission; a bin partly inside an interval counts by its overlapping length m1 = 1.3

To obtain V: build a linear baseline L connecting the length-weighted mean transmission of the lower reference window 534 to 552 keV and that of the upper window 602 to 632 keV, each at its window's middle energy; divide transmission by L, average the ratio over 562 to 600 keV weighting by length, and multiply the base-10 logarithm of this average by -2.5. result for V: 0.178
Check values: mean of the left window 24.9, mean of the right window 22.9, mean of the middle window 20.2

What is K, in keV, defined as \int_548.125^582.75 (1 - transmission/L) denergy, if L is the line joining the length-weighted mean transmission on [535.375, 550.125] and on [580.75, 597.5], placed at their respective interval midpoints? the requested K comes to 4.3 keV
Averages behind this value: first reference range 25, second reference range 21.9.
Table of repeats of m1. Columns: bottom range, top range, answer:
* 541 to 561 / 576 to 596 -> 0.78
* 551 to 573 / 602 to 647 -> 0.95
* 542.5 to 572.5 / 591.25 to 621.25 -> 1.02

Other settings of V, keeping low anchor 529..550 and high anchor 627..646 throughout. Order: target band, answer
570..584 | 0.48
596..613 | -0.13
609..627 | -0.08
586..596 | -0.07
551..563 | -0.02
